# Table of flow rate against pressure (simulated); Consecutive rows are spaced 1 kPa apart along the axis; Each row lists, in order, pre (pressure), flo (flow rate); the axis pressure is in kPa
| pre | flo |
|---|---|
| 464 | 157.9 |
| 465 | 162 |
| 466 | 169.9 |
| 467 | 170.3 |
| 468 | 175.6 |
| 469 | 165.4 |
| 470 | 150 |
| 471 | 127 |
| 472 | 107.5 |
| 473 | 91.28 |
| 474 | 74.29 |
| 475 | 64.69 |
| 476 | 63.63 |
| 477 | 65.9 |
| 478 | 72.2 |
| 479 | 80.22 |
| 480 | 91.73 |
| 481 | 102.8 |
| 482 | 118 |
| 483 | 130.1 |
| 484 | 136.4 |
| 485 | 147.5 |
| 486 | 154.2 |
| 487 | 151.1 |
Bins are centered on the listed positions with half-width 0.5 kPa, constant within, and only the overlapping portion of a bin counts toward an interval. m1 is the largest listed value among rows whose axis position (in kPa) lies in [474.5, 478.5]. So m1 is 72.2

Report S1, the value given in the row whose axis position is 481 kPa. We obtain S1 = 102.8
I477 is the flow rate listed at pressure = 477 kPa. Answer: 65.9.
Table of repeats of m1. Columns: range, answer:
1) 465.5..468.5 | 175.6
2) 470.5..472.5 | 127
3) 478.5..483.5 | 130.1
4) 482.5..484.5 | 136.4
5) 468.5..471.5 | 165.4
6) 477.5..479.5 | 80.22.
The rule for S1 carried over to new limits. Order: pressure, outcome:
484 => 136.4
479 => 80.22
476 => 63.63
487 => 151.1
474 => 74.29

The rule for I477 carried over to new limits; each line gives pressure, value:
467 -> 170.3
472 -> 107.5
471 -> 127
